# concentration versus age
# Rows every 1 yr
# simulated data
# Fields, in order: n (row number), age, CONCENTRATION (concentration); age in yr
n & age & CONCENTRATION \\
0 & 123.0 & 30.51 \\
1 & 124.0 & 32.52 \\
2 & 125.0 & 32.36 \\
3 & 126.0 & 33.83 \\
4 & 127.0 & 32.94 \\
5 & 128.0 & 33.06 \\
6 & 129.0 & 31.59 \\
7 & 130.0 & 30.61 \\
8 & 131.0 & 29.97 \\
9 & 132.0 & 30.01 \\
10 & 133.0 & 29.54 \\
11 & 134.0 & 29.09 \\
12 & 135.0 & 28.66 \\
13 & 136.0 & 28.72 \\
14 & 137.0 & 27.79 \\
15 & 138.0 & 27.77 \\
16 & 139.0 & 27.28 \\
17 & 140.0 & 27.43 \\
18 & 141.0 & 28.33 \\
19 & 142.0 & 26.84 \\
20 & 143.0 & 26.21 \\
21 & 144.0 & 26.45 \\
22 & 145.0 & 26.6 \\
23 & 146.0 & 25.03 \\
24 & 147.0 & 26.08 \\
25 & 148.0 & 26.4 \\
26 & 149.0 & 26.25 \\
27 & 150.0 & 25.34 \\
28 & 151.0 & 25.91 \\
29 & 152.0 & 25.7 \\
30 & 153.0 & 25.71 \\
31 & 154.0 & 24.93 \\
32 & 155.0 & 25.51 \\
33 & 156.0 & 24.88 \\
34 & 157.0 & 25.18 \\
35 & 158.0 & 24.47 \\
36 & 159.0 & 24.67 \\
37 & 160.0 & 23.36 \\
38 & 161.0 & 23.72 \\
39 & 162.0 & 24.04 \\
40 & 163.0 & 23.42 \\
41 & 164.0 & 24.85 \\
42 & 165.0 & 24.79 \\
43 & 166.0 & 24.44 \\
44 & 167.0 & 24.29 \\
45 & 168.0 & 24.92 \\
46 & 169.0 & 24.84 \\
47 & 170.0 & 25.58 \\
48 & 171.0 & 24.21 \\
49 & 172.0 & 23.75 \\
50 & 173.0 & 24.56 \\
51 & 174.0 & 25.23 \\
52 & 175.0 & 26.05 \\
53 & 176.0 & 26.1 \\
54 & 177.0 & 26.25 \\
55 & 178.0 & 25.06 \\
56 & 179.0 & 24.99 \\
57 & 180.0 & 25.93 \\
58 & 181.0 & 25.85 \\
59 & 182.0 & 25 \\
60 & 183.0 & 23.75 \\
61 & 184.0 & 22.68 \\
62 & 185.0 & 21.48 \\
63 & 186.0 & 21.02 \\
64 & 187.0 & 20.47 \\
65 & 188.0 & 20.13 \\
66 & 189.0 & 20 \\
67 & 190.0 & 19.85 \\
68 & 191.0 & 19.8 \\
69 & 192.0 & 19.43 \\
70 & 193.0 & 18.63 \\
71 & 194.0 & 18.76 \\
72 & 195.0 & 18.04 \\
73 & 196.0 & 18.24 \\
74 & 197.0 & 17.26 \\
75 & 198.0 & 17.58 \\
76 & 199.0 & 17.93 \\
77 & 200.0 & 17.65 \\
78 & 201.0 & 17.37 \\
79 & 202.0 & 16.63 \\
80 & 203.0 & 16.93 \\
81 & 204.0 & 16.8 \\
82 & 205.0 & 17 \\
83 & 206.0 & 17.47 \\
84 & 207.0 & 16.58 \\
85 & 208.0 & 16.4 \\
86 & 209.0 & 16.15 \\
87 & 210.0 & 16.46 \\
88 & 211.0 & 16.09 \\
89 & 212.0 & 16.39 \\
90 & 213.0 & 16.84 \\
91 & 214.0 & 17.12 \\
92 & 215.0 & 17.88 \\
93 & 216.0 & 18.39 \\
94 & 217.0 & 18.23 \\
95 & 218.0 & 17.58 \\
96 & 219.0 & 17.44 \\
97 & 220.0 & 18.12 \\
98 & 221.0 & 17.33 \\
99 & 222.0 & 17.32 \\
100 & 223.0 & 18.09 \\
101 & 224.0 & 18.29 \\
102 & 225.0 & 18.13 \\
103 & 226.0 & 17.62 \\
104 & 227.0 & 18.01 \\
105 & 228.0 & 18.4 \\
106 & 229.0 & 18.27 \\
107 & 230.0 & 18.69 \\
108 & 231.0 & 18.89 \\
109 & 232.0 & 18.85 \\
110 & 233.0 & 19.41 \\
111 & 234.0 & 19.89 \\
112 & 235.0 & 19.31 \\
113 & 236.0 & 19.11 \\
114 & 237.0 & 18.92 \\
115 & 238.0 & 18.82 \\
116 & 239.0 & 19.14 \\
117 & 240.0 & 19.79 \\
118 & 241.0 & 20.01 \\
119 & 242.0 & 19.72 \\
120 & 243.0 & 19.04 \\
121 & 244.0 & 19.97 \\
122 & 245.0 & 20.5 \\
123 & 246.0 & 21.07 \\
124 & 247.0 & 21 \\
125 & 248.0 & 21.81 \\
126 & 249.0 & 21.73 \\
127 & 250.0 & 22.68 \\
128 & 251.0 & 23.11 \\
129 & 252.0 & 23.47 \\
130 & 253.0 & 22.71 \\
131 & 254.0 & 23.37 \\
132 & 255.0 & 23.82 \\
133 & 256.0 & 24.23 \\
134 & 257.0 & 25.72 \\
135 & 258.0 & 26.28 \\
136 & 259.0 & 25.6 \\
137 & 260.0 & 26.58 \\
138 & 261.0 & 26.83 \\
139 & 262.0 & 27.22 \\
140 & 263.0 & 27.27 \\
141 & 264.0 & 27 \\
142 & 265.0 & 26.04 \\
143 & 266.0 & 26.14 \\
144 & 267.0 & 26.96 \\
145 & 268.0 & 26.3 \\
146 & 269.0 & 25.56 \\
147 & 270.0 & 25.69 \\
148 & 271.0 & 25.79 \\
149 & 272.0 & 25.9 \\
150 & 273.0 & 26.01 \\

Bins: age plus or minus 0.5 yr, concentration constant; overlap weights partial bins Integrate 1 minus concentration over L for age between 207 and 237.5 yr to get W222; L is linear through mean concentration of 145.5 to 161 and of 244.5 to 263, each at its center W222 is 8.0 yr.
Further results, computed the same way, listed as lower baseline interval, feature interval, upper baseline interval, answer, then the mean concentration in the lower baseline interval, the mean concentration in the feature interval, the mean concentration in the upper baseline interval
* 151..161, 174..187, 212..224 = -1.4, 24.9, 24.4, 17.6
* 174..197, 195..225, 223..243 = 4.6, 22.1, 17.3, 18.9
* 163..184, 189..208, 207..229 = 2.6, 24.9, 17.9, 17.4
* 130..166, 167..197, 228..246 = 1.3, 26.3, 22.7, 19.3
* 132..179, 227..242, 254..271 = 4.0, 25.8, 19.1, 26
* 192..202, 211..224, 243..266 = 1.7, 17.9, 17.5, 23.9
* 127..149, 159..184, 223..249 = 0.5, 28.3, 24.7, 19.3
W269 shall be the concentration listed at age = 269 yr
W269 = 25.56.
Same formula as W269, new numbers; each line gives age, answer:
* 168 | 24.92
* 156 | 24.88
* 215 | 17.88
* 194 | 18.76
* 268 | 26.3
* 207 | 16.58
